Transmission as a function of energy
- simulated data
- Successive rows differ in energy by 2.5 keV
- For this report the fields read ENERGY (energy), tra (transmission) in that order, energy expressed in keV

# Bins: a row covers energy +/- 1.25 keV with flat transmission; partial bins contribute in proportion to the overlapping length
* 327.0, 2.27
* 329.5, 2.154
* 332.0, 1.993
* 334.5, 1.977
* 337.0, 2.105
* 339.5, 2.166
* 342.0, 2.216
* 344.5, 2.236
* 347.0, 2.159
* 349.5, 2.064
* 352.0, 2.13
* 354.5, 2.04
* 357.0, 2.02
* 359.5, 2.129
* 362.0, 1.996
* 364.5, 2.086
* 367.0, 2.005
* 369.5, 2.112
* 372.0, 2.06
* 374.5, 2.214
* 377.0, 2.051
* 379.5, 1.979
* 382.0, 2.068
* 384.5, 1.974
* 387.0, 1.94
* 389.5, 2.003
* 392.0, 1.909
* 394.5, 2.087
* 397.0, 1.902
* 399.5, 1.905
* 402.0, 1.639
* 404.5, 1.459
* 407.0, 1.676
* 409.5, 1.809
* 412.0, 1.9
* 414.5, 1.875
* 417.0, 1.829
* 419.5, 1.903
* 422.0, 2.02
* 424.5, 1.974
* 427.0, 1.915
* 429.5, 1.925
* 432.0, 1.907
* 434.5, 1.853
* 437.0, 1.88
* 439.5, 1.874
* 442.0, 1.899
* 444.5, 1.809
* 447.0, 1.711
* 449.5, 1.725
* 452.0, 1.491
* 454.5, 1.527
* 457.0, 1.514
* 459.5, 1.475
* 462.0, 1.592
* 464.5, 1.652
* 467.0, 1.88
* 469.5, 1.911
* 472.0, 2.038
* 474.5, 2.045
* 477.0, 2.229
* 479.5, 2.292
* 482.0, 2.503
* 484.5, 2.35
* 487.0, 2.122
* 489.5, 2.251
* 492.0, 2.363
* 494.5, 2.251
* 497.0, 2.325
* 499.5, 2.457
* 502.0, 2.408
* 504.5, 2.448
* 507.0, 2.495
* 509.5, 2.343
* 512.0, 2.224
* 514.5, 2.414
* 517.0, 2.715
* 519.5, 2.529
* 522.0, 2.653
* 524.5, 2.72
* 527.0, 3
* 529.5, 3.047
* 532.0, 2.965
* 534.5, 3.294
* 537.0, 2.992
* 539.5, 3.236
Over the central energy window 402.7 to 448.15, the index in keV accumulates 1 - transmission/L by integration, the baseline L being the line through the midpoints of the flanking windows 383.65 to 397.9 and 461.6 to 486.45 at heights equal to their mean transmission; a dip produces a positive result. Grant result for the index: 3.79 keV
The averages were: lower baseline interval 1.97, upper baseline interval 2.07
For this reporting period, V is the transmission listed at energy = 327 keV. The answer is 2.27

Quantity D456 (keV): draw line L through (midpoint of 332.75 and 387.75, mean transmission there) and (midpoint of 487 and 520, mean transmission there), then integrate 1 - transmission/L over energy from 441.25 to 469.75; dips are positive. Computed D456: 7.7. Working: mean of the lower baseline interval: 2.08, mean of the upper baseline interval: 2.39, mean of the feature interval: 1.67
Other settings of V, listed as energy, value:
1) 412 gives 1.9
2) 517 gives 2.715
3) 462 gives 1.592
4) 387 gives 1.94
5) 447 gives 1.711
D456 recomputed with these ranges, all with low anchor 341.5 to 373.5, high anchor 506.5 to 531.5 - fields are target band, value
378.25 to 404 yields 3.2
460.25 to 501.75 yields 6.1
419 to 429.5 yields 1.6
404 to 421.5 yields 3.7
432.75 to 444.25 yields 2.4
